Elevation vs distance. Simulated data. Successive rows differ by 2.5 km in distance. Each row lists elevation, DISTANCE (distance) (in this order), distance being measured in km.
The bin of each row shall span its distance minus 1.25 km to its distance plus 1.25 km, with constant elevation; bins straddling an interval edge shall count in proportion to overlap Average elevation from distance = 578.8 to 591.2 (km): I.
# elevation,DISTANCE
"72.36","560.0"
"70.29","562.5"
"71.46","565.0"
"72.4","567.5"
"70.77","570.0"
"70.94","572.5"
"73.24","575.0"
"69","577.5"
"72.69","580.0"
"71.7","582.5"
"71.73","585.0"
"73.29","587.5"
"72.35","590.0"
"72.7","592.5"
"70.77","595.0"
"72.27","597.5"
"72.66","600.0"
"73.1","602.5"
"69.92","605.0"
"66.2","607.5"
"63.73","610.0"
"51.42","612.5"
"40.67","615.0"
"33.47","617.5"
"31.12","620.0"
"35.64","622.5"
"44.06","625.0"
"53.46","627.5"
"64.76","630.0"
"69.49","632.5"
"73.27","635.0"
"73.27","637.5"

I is 72.4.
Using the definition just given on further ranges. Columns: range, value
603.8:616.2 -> 58.4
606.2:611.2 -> 65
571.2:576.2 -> 72.1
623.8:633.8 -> 58.1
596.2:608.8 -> 70.8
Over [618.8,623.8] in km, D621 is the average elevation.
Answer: 33.5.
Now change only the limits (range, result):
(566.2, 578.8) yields 71.3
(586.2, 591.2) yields 72.8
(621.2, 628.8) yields 44.4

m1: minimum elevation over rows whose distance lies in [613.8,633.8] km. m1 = 31.12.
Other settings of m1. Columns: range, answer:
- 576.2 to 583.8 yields 69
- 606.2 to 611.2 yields 63.73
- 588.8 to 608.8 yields 66.2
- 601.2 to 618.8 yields 33.47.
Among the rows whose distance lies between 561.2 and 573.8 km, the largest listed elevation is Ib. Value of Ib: 72.4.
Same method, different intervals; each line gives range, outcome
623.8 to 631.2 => 64.76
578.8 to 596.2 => 73.29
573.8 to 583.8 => 73.24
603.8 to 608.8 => 69.92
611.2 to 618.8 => 51.42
